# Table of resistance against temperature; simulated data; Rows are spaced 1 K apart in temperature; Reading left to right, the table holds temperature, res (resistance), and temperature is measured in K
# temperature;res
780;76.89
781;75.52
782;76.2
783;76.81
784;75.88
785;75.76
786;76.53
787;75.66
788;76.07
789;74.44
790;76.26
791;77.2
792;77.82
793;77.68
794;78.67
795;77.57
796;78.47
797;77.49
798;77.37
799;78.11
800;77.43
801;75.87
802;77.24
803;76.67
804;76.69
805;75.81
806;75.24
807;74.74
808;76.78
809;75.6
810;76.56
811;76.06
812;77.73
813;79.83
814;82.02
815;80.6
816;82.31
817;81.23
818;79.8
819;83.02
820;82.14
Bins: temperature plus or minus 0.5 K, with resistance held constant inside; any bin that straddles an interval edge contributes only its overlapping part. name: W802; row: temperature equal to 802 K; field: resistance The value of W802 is 77.24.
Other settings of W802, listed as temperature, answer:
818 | 79.8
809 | 75.6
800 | 77.43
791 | 77.2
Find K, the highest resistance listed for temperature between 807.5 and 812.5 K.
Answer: 77.73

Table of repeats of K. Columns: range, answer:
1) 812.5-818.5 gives 82.31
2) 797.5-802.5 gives 78.11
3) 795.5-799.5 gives 78.47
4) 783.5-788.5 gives 76.53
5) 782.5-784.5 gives 76.81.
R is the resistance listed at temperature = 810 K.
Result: 76.56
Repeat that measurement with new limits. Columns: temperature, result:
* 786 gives 76.53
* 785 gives 75.76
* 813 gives 79.83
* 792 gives 77.82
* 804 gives 76.69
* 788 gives 76.07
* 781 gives 75.52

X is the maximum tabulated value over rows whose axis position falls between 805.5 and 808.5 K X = 76.78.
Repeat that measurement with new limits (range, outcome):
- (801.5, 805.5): 77.24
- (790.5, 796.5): 78.67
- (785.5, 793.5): 77.82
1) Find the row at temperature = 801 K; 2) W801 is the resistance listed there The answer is 75.87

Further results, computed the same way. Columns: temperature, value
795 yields 77.57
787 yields 75.66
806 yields 75.24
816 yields 82.31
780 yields 76.89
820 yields 82.14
